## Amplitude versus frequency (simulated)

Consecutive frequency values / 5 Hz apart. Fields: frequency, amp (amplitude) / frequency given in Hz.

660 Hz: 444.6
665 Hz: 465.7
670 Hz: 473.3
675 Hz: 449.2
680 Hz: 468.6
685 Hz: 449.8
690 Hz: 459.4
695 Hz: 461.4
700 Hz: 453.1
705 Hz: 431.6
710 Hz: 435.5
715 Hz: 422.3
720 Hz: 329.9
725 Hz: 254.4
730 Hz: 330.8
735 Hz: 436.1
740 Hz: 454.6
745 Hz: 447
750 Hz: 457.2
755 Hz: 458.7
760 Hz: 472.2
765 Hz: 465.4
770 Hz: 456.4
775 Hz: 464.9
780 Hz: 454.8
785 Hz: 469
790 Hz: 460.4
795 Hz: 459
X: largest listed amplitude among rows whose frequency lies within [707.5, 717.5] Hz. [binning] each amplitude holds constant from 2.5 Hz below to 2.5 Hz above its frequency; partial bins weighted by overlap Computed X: 435.5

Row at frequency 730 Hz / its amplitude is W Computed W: 330.8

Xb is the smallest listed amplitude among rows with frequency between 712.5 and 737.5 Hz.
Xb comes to 254.4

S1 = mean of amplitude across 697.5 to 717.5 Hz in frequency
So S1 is 436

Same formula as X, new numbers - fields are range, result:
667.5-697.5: 473.3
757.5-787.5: 472.2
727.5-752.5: 457.2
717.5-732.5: 330.8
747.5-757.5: 458.7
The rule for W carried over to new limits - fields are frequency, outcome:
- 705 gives 431.6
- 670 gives 473.3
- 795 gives 459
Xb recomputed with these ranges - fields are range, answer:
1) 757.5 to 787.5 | 454.8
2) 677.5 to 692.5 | 449.8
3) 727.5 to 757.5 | 330.8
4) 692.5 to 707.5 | 431.6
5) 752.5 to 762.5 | 458.7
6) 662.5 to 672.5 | 465.7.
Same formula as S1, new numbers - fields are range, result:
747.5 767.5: 463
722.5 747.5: 385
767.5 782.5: 459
